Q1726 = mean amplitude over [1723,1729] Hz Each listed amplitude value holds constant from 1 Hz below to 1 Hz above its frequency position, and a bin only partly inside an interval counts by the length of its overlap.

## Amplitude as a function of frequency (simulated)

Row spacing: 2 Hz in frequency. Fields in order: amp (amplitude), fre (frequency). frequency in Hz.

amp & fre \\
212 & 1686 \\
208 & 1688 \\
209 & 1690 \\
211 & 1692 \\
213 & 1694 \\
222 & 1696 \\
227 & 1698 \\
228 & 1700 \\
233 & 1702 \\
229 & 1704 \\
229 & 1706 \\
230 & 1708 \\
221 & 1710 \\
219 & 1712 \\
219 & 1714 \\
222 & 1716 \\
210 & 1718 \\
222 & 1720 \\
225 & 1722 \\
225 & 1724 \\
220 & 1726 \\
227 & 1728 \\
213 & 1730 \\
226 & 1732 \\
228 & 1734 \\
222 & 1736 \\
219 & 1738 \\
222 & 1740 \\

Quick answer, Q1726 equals 224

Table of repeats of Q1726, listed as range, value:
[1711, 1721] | 218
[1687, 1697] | 213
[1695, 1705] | 228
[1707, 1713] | 223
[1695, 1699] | 224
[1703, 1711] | 227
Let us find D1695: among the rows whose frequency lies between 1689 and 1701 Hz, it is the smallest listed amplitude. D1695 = 209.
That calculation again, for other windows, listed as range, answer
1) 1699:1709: 228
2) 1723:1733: 213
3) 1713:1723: 210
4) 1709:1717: 219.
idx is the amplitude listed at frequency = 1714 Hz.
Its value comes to 219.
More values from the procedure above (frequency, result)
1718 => 210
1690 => 209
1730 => 213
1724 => 225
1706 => 229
